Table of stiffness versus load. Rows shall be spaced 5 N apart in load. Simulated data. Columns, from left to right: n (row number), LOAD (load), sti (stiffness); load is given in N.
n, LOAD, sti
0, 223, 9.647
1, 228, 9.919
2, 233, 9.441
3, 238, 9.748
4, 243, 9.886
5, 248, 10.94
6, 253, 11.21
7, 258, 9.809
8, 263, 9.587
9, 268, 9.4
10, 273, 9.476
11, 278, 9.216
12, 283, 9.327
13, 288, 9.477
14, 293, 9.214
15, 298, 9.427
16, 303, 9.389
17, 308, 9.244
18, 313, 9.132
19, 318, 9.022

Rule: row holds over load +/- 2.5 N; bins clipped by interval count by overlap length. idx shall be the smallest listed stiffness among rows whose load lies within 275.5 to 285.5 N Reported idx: 9.216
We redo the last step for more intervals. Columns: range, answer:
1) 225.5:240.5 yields 9.441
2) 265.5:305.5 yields 9.214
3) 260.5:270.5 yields 9.4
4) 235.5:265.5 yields 9.587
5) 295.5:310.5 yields 9.244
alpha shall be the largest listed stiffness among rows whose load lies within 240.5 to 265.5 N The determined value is 11.21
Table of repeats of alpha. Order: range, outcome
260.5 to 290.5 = 9.587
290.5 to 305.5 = 9.427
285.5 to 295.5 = 9.477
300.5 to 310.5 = 9.389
